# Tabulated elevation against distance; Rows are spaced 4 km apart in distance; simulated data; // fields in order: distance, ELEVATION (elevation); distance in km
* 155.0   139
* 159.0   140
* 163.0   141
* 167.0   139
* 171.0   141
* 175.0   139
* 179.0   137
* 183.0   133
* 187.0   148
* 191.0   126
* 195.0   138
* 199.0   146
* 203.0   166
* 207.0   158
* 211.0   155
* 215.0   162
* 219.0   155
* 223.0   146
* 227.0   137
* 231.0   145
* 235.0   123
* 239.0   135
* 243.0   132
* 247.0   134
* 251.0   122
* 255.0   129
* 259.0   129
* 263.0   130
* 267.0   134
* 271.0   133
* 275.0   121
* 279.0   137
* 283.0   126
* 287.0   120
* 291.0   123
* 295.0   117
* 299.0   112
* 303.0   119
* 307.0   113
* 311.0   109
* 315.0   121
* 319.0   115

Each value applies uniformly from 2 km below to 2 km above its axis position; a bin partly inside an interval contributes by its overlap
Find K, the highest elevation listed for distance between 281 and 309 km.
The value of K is 126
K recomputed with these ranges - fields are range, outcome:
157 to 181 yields 141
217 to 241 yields 155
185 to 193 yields 148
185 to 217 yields 166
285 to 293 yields 123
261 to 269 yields 134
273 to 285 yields 137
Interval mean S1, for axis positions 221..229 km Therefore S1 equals 142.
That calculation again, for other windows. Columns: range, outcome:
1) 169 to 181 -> 139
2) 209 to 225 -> 154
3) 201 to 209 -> 162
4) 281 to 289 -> 123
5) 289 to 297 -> 120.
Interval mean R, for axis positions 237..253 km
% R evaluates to 131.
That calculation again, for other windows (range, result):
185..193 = 137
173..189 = 139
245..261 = 128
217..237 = 141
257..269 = 131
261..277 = 130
